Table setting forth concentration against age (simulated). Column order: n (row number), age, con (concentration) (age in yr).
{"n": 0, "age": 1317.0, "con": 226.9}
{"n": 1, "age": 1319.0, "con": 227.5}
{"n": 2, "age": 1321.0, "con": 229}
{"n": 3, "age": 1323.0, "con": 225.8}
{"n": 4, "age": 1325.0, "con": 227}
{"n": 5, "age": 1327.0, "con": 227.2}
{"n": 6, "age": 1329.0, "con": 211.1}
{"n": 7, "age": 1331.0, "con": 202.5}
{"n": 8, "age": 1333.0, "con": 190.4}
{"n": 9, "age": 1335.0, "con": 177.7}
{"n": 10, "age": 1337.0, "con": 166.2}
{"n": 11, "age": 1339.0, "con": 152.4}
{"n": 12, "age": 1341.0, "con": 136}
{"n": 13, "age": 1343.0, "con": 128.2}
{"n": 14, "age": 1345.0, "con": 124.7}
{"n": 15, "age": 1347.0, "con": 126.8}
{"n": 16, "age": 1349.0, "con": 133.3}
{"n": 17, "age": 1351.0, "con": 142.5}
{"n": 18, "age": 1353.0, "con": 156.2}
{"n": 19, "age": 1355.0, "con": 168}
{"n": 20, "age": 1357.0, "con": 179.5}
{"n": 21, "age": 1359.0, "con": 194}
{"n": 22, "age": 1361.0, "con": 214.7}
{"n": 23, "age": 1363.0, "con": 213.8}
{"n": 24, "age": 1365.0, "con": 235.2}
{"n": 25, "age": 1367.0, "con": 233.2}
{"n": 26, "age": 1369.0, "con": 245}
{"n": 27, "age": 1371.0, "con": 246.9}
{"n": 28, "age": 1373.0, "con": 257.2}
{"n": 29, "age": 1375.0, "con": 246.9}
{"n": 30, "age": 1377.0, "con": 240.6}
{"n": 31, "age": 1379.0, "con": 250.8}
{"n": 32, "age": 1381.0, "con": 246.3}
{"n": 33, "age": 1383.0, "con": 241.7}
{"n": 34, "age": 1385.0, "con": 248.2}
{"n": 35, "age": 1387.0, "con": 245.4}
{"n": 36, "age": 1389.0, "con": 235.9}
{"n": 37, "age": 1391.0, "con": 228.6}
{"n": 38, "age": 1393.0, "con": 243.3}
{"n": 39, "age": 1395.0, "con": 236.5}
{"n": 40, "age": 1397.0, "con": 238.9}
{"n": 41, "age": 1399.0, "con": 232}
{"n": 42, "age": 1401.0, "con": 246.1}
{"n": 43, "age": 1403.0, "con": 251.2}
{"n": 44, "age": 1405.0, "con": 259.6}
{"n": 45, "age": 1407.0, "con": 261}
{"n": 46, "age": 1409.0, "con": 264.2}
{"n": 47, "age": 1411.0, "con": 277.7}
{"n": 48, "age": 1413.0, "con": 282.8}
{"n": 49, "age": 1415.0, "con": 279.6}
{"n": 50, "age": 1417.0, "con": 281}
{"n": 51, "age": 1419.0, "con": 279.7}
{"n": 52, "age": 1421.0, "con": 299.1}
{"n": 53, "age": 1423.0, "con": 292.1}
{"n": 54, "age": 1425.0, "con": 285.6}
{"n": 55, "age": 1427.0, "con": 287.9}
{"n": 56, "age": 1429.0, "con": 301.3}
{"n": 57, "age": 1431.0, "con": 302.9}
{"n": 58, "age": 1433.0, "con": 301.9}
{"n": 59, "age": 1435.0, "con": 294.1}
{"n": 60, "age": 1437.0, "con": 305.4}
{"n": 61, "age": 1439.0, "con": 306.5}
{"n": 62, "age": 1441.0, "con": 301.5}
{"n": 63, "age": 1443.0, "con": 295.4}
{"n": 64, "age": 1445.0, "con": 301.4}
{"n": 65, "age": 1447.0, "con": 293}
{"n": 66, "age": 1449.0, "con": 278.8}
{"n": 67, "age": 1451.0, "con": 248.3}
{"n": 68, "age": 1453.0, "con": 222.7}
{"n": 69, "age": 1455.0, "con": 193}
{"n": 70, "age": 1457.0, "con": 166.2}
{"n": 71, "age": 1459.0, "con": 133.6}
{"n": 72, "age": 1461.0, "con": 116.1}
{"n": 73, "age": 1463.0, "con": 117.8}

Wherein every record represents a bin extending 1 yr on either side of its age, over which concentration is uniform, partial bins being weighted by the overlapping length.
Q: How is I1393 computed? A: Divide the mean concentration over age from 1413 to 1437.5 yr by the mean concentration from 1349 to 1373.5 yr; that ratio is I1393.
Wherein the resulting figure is 1.4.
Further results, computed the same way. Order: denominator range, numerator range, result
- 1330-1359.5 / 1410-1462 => 1.69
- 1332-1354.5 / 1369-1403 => 1.63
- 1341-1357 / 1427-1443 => 2.11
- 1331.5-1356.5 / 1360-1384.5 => 1.58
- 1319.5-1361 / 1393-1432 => 1.53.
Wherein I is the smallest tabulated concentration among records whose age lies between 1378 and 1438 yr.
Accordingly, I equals 228.6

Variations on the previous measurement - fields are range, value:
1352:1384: 156.2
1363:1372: 213.8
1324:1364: 124.7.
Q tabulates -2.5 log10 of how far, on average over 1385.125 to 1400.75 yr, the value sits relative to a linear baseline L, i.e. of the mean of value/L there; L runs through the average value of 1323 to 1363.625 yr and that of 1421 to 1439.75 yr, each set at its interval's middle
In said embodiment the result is 0.03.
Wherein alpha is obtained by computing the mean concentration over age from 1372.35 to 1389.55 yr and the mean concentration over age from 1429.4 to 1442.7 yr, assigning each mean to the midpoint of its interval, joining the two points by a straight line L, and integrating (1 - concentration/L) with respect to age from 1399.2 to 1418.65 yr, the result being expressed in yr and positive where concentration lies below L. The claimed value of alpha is 0.6 yr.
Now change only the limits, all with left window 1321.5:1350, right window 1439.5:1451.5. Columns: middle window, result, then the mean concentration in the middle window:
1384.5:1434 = -3.0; 267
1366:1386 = -2.7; 246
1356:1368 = -0.6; 212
